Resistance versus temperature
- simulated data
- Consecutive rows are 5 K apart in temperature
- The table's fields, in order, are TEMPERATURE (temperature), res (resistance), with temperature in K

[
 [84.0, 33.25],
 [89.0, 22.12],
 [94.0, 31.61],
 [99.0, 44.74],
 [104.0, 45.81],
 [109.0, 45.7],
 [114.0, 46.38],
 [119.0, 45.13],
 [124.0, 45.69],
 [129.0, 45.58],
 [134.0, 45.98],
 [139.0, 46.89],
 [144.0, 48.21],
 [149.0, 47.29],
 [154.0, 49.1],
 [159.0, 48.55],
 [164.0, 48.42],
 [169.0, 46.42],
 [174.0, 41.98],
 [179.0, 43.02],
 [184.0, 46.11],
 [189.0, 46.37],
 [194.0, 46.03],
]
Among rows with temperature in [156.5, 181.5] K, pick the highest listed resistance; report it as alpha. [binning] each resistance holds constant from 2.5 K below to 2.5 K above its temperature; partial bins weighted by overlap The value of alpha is 48.55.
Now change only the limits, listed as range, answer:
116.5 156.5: 49.1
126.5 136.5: 45.98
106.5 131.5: 46.38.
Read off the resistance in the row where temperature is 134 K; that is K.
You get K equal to 45.98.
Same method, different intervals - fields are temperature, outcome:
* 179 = 43.02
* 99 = 44.74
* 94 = 31.61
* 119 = 45.13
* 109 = 45.7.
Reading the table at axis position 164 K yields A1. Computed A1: 48.42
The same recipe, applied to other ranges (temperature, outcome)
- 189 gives 46.37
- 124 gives 45.69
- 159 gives 48.55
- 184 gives 46.11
